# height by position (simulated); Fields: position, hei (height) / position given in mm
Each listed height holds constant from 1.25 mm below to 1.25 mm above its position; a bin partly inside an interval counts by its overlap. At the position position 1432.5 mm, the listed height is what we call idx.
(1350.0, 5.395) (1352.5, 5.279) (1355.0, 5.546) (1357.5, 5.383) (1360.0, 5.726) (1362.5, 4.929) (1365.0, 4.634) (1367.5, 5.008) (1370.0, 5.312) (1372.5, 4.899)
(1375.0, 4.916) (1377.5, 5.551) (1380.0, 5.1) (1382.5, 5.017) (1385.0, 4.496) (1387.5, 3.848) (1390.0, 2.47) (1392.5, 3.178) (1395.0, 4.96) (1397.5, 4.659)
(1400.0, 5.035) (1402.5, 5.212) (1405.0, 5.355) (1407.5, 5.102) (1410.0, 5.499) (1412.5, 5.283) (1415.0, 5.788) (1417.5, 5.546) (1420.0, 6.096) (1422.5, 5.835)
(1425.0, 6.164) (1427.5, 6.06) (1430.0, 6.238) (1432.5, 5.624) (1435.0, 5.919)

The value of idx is 5.624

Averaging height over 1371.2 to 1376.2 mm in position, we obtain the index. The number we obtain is 4.91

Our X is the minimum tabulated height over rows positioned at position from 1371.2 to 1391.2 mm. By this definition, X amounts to 2.47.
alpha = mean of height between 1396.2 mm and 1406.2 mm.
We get 5.06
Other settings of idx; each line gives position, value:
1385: 4.496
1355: 5.546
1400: 5.035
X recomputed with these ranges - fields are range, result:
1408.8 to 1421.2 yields 5.283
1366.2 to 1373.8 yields 4.899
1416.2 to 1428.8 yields 5.546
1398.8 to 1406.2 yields 5.035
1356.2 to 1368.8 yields 4.634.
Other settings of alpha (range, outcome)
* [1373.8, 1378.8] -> 5.24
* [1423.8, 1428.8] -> 6.11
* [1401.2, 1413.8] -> 5.29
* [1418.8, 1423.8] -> 5.97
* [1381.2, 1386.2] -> 4.76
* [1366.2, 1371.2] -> 5.15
